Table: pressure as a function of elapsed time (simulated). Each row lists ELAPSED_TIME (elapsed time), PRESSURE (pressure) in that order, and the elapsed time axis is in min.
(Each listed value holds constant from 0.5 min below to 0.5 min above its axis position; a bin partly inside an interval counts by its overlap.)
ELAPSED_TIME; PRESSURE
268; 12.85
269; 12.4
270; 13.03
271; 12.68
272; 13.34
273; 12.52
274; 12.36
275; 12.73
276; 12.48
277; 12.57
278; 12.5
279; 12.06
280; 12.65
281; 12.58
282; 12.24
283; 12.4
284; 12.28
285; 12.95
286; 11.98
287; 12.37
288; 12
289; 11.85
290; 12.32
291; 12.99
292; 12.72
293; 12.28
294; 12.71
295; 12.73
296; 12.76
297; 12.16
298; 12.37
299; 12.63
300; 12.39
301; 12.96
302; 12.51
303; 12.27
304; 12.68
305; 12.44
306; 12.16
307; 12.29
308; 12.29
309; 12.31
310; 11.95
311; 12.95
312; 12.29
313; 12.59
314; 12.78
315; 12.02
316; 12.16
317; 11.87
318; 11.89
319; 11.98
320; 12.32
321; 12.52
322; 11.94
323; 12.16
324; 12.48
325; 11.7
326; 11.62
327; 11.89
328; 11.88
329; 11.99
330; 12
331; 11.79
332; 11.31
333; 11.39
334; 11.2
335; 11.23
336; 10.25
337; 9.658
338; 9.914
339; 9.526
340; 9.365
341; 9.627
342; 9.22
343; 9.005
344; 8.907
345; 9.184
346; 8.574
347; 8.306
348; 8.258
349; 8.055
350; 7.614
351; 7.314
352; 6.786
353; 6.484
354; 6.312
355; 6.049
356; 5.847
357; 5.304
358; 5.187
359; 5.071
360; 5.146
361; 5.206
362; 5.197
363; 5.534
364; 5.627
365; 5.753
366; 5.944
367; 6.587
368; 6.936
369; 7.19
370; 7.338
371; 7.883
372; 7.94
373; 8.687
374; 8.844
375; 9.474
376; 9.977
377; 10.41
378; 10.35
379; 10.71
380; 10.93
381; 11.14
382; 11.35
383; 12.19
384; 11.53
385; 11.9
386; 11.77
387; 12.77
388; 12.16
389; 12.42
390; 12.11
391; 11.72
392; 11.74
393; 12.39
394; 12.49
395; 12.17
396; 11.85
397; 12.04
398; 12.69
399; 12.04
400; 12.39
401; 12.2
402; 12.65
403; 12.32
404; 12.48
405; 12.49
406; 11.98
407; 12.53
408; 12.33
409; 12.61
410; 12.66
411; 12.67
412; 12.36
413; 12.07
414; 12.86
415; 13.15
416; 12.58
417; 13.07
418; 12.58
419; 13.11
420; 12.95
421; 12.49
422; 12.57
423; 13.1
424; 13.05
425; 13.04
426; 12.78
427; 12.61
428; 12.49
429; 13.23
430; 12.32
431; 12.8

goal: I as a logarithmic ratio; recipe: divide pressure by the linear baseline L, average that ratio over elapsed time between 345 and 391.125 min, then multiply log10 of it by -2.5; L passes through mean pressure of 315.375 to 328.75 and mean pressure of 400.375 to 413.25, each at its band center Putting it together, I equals 0.41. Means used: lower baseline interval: 12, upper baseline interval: 12.4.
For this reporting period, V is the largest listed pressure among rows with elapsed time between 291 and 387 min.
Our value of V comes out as 12.99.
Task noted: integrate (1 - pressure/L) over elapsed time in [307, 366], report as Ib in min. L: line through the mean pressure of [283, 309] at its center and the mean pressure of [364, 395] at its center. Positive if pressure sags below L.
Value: 9.1 min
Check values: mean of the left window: 12.4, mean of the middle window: 9.63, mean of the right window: 10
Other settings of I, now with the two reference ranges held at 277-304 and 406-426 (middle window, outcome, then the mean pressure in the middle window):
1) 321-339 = 0.10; 11.4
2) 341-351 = 0.42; 8.56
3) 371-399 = 0.13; 11.2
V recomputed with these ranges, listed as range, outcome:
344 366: 9.184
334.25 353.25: 11.23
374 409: 12.77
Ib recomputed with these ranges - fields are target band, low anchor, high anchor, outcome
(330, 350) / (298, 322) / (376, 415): 4.10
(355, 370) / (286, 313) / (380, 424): 7.95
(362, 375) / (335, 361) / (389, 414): 3.44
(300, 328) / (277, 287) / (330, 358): -4.65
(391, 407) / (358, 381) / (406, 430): -2.34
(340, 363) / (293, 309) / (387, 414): 9.76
